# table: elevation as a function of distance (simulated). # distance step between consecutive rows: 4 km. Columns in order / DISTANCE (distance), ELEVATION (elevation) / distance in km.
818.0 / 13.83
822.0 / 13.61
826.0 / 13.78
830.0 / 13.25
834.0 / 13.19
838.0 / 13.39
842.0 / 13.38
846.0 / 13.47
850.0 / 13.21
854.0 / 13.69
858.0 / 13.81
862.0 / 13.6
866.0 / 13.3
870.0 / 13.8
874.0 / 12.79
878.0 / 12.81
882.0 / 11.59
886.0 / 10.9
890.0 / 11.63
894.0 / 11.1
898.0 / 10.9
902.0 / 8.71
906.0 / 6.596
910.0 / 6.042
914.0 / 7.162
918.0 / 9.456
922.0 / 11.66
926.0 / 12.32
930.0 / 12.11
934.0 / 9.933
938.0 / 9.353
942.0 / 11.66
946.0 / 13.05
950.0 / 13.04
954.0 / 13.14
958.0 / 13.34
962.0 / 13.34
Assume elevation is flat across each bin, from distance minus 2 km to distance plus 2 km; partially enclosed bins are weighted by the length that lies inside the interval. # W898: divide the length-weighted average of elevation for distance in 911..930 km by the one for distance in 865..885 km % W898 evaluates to 0.8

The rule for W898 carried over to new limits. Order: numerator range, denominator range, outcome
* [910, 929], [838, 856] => 0.73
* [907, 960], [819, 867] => 0.81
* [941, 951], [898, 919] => 1.62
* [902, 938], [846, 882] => 0.71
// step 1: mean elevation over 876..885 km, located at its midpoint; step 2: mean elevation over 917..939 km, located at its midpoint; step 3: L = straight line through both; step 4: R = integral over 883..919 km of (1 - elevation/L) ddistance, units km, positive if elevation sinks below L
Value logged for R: 7.39 km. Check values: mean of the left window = 12.1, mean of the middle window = 9.23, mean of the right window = 10.9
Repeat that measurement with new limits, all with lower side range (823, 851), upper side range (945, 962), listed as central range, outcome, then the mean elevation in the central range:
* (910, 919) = 3.8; 7.68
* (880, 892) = 1.7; 11.4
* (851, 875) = -0.3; 13.5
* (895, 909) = 4.8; 8.71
